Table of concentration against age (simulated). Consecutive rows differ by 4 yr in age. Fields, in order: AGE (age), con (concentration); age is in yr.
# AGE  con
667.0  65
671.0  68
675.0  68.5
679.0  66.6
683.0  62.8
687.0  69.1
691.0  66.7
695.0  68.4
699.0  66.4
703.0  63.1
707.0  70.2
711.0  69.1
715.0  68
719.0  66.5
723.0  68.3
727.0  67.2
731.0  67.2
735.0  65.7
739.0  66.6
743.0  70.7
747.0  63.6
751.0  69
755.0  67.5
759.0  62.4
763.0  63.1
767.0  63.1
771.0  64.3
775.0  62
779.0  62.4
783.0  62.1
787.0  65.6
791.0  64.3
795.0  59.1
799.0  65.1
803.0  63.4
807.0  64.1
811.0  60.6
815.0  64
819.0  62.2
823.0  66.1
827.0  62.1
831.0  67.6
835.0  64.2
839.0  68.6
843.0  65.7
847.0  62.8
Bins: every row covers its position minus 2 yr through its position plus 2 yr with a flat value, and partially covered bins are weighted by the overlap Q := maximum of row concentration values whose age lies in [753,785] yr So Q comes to 67.5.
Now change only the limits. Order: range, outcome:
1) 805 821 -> 64.1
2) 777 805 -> 65.6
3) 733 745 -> 70.7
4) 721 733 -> 68.3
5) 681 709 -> 70.2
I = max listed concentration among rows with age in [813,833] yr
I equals 67.6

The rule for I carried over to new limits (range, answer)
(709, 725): 69.1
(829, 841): 68.6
